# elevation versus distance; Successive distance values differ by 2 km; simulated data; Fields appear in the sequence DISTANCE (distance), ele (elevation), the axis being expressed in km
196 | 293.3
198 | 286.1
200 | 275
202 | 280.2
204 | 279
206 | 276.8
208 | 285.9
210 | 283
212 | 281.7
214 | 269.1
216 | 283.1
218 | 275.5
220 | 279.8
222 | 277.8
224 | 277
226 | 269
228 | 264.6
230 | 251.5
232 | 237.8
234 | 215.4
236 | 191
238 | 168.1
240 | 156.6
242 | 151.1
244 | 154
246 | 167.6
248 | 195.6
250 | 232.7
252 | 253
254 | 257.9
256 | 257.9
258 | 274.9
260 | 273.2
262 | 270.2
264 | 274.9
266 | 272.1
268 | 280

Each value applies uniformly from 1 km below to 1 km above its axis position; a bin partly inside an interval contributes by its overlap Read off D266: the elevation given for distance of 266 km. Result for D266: 272.1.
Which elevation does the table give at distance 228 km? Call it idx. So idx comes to 264.6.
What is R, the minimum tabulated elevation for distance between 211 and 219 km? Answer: 269.1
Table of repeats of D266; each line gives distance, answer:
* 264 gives 274.9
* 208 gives 285.9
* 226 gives 269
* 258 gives 274.9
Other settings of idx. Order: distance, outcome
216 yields 283.1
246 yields 167.6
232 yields 237.8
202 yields 280.2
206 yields 276.8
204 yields 279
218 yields 275.5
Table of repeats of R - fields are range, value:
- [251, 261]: 253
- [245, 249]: 167.6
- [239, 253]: 151.1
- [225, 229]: 264.6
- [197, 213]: 275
